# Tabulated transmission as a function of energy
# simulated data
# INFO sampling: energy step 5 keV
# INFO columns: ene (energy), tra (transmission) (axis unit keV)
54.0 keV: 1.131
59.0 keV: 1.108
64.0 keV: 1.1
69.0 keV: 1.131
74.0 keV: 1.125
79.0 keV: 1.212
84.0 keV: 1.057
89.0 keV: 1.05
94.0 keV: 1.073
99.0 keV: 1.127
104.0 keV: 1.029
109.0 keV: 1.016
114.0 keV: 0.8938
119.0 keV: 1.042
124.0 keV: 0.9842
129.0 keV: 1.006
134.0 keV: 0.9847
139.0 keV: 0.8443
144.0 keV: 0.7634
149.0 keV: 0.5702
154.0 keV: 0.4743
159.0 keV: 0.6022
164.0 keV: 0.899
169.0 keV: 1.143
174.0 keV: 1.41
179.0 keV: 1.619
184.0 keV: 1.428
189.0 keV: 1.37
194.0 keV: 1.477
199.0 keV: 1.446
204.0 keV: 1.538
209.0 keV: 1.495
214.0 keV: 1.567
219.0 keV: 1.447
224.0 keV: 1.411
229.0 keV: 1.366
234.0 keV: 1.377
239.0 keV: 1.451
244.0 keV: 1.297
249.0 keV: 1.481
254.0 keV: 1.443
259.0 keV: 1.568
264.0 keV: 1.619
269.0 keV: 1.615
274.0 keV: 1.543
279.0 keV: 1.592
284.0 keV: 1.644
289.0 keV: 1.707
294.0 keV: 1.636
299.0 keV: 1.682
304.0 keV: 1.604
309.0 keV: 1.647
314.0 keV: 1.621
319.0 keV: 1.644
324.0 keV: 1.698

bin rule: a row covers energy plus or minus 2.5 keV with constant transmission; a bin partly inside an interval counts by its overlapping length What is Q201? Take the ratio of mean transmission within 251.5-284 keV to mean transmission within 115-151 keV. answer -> 1.8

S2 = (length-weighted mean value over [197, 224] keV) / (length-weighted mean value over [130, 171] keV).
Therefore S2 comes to 1.89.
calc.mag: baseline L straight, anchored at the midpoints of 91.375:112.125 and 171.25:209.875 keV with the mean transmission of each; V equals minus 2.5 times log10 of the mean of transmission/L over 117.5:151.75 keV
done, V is 0.34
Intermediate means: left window 1.06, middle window 0.877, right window 1.47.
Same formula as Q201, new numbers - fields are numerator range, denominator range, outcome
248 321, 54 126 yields 1.50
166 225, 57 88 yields 1.29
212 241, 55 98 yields 1.29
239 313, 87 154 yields 1.68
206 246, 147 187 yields 1.39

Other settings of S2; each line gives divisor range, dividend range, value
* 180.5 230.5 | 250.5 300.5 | 1.10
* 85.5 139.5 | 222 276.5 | 1.45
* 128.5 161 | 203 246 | 1.95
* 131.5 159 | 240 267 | 2.07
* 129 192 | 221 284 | 1.47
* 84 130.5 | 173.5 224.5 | 1.44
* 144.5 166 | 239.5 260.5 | 2.25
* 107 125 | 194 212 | 1.52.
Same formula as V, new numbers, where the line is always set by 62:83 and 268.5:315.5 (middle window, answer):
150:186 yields 0.274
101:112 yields 0.187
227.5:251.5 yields 0.087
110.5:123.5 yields 0.260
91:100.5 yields 0.090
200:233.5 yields -0.003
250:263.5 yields 0.022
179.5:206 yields -0.042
